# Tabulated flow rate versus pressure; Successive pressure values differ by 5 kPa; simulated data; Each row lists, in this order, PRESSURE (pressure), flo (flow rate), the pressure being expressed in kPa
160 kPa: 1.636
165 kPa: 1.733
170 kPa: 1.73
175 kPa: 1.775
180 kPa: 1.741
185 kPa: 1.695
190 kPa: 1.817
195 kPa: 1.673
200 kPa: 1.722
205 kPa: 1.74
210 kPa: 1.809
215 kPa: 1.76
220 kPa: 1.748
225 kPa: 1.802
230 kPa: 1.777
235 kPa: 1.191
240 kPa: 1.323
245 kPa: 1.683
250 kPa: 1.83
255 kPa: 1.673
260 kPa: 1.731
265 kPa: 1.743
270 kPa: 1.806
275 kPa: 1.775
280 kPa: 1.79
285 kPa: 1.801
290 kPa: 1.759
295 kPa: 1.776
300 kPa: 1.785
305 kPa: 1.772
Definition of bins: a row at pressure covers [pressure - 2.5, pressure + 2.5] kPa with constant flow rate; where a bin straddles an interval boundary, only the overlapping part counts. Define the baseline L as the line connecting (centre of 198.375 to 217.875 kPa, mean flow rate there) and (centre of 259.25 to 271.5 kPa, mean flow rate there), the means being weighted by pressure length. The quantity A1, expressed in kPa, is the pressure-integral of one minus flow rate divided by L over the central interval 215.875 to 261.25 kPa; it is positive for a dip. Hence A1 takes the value 3.0 kPa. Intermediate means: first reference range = 1.76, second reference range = 1.76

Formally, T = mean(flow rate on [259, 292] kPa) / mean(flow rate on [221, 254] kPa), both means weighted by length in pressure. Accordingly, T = 1.1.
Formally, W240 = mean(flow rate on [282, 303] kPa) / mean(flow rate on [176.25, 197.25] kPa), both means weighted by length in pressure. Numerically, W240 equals 1.0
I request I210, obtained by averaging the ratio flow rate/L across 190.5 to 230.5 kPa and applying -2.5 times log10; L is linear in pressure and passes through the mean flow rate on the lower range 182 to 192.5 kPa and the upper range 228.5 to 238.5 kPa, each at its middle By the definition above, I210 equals -0.11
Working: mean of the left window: 1.76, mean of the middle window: 1.76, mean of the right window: 1.44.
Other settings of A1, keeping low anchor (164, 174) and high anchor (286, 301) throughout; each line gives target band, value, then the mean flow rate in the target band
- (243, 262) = 0.3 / 1.73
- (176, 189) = 0.0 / 1.74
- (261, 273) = 0.0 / 1.77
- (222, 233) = 0.0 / 1.76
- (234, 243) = 2.4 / 1.29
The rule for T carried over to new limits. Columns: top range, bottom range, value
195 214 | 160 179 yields 1.01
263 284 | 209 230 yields 1.00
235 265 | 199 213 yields 0.92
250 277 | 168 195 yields 1.00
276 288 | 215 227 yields 1.01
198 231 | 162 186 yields 1.02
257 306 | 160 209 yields 1.02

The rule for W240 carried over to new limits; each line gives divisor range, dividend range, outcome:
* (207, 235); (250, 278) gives 1.02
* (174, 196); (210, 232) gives 1.02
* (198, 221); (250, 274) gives 1.00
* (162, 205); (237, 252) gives 0.92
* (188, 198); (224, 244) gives 0.87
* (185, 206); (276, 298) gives 1.03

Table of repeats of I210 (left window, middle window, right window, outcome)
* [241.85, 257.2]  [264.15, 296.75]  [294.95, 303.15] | -0.02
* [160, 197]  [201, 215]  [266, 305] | -0.01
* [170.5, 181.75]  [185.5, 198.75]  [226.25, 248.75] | -0.02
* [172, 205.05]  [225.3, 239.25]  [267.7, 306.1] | 0.16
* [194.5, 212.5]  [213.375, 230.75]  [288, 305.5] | -0.01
